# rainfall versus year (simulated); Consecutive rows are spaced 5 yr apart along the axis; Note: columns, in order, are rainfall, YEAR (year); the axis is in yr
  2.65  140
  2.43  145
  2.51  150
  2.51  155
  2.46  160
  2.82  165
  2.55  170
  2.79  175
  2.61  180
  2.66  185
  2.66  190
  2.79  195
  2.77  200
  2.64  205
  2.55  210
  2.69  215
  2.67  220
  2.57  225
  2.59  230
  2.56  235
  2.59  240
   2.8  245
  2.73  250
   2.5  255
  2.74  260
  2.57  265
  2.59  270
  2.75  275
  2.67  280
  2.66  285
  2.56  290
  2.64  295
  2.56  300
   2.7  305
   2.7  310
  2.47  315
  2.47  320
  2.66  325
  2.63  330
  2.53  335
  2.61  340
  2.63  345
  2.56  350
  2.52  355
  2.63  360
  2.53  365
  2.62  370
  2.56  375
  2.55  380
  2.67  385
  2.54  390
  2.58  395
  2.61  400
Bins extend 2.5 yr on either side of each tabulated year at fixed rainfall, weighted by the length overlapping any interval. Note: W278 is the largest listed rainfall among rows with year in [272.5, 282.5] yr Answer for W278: 2.75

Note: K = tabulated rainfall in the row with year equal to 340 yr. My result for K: 2.61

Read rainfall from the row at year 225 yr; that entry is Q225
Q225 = 2.57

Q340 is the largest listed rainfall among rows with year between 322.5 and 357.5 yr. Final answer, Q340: 2.66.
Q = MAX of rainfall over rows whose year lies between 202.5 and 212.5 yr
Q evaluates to 2.64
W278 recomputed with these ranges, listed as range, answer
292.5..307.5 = 2.7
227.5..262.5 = 2.8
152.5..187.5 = 2.82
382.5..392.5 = 2.67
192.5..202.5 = 2.79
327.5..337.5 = 2.63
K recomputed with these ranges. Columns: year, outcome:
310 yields 2.7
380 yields 2.55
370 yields 2.62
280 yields 2.67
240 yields 2.59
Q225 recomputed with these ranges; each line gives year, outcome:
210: 2.55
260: 2.74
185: 2.66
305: 2.7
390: 2.54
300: 2.56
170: 2.55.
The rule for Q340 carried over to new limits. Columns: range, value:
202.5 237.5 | 2.69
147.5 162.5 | 2.51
